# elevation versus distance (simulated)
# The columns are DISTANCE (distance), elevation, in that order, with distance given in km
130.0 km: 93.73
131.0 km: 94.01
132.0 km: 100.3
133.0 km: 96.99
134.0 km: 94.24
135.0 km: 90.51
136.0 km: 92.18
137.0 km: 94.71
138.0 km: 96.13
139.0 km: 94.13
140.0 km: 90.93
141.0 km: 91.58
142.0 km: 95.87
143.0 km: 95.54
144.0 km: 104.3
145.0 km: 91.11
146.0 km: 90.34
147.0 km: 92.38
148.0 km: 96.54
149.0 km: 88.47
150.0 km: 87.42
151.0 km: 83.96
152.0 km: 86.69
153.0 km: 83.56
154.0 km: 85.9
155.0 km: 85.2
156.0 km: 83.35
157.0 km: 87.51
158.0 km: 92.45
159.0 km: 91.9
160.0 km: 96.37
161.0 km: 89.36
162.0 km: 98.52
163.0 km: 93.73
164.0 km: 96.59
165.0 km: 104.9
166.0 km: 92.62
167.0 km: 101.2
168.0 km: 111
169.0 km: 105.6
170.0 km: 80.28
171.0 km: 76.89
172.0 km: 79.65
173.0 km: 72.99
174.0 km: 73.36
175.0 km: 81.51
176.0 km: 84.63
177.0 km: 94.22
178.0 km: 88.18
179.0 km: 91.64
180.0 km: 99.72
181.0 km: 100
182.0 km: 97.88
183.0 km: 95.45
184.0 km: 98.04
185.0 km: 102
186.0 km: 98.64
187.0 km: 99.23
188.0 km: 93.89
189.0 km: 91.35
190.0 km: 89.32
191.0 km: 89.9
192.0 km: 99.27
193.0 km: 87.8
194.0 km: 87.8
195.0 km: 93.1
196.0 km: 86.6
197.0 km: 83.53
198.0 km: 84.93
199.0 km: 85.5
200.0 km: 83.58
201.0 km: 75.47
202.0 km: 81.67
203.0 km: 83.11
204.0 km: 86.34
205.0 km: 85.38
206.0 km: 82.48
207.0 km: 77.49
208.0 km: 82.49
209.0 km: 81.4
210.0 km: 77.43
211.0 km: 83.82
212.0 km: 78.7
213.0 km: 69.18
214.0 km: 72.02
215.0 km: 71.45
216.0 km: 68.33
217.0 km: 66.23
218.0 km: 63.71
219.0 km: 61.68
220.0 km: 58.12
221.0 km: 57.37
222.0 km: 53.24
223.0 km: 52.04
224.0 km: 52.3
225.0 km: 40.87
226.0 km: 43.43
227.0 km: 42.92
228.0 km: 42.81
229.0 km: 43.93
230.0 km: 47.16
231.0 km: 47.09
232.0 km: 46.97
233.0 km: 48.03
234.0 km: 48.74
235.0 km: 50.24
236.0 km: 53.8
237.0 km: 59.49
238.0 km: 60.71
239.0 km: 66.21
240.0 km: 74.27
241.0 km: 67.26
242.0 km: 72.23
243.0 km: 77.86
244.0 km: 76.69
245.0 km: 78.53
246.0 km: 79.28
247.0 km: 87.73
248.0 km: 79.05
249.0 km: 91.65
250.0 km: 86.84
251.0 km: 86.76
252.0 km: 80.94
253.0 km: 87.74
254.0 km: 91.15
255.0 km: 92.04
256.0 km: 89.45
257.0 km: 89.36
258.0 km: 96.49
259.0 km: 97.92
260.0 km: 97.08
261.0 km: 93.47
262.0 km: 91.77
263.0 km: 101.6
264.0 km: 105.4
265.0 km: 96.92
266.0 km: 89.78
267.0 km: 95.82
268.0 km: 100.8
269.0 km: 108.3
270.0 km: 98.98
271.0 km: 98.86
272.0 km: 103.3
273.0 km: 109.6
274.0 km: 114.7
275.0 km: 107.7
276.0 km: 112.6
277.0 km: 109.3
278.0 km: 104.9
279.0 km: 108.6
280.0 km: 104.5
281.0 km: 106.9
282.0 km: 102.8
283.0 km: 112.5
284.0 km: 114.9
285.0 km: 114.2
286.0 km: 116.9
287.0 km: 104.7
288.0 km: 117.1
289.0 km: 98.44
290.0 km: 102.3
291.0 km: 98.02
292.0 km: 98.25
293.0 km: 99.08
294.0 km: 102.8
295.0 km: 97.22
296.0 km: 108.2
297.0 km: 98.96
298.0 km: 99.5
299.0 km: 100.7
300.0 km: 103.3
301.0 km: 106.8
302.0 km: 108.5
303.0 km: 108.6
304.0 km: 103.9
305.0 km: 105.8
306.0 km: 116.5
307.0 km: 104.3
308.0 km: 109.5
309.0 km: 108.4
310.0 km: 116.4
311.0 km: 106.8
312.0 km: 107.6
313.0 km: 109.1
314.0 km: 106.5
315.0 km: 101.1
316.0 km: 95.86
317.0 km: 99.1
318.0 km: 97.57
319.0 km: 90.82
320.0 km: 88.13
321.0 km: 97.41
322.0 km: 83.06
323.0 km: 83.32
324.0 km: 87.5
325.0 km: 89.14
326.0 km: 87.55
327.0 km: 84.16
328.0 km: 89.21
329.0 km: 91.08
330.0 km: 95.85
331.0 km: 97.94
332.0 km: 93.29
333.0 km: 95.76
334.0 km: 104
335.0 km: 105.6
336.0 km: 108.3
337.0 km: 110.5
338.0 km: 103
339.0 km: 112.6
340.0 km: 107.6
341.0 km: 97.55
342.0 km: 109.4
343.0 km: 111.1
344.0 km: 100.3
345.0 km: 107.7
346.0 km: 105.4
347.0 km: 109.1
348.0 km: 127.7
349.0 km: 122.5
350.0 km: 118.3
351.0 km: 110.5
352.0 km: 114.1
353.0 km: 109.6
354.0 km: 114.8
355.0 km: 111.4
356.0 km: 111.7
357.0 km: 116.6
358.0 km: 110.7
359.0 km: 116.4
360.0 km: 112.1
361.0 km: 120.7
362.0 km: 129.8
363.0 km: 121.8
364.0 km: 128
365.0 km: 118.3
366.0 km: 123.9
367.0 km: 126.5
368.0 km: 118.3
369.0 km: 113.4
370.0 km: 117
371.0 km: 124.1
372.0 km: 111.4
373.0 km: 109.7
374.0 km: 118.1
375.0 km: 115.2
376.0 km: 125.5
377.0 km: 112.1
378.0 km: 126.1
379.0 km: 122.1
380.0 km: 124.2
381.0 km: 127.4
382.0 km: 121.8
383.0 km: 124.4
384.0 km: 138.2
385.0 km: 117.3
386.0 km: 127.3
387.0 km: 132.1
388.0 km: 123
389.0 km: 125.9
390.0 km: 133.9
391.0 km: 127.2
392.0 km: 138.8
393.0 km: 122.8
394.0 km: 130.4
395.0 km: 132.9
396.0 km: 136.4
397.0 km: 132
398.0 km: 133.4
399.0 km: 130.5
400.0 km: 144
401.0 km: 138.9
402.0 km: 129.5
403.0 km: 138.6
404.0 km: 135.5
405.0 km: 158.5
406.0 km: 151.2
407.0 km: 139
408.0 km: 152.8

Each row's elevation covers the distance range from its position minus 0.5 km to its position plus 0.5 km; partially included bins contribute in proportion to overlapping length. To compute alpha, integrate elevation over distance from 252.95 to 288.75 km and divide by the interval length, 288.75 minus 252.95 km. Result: 103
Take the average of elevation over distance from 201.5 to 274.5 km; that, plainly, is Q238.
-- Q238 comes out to 76.4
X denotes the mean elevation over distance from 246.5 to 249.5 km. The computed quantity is 86.1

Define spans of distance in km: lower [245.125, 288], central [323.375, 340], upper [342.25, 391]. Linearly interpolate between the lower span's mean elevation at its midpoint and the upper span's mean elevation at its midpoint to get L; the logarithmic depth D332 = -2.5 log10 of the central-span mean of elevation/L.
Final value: 0.15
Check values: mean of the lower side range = 99.2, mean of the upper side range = 119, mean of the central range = 97.4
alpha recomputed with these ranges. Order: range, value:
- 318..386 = 110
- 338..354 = 111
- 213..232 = 54.9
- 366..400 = 125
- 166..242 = 76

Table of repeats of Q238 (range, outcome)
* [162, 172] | 95.2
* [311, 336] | 95.5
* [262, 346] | 103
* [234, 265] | 81.8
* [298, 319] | 105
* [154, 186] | 91.8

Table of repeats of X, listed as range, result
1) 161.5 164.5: 96.3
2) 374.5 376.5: 120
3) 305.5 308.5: 110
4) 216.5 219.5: 63.9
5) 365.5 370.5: 120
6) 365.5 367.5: 125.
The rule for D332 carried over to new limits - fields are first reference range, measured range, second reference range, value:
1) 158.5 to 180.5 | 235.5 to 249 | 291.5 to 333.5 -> 0.297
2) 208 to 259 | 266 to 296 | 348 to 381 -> -0.217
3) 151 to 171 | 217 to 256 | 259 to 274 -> 0.447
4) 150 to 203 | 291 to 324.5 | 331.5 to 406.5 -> 0.095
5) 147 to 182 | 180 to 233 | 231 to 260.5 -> 0.109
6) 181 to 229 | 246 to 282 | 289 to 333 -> -0.089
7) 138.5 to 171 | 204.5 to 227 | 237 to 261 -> 0.279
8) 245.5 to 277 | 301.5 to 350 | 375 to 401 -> 0.101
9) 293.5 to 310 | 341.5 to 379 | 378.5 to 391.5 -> 0.037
